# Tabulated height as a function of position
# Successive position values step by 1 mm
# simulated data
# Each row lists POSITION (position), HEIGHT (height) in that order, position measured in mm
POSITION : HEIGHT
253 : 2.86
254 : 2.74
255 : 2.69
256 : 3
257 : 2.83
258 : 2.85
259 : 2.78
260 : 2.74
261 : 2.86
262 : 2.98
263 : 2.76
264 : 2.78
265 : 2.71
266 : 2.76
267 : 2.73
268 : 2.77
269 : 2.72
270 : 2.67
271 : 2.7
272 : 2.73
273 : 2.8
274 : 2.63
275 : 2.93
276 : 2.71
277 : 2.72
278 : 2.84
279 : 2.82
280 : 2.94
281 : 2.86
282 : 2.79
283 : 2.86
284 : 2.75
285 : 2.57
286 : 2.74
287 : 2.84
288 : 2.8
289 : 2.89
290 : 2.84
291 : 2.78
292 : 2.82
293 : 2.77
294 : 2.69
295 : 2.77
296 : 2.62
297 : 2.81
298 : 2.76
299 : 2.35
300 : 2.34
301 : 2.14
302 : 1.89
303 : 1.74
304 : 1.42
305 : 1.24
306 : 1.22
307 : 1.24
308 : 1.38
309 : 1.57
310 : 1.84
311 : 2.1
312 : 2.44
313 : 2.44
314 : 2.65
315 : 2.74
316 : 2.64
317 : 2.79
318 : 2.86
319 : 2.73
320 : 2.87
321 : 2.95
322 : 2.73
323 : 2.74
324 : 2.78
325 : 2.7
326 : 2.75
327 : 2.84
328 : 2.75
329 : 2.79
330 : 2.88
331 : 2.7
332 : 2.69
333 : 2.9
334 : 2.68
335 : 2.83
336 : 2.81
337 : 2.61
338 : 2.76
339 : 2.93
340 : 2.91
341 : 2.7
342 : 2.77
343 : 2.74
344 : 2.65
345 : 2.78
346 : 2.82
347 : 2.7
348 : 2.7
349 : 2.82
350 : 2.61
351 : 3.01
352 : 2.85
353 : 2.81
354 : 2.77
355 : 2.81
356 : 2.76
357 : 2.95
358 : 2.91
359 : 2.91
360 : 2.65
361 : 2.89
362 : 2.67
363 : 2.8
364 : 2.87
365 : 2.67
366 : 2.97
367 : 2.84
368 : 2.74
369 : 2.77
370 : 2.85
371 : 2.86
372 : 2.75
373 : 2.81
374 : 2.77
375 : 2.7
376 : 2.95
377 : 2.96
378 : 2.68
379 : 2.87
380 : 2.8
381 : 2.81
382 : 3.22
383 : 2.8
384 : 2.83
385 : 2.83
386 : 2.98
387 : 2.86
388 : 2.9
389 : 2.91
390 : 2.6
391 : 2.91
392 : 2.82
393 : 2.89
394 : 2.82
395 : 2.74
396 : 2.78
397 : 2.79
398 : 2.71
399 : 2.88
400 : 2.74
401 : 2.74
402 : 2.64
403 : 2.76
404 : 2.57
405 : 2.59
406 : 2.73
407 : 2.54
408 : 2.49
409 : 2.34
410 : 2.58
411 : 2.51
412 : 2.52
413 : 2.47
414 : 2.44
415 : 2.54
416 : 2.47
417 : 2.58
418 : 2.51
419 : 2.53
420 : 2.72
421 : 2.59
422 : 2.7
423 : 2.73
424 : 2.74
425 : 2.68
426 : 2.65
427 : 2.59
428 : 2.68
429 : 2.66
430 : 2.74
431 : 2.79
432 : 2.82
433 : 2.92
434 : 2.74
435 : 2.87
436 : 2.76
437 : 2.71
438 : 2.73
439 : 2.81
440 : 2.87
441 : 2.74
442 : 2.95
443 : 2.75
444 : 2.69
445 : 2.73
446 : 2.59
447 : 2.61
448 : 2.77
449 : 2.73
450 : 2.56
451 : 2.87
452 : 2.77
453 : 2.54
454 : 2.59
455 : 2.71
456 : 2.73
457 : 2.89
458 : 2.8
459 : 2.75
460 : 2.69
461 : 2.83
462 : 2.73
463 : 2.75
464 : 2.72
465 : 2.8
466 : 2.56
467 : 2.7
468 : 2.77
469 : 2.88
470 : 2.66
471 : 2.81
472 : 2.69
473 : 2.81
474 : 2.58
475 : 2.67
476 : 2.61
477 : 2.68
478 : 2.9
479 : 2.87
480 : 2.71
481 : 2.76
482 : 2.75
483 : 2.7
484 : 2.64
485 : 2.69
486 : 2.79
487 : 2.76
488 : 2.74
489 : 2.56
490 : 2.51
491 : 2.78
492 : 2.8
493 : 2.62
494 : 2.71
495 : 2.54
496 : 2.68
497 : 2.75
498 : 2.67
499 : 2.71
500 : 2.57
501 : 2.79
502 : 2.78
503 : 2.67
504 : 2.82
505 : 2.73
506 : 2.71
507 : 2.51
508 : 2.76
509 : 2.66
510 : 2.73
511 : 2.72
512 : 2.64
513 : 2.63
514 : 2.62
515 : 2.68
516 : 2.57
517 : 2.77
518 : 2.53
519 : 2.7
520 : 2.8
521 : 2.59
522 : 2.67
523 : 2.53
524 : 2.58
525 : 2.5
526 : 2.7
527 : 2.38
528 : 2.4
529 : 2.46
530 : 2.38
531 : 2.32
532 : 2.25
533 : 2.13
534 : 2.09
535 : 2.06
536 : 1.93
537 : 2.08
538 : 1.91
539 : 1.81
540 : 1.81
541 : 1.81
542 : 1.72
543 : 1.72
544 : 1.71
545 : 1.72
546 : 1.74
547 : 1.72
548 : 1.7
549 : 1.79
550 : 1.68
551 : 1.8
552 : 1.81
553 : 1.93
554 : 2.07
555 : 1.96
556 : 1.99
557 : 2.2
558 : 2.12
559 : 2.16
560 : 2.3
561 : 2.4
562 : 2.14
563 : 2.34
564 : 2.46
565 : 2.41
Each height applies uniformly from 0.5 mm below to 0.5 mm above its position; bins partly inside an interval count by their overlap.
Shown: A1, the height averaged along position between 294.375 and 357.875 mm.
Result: 2.55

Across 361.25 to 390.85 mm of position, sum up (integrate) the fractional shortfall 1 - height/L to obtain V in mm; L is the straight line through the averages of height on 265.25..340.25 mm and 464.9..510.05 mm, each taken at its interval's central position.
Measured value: -2.2 mm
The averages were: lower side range 2.58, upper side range 2.71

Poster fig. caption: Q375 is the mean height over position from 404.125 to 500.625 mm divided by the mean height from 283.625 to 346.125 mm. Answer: 1.1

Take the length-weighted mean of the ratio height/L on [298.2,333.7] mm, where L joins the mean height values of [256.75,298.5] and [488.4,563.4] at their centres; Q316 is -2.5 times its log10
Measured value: 0.14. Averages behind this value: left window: 2.78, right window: 2.34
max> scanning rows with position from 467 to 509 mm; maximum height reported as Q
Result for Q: 2.9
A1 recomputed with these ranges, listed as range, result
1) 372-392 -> 2.85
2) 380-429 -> 2.7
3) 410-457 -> 2.68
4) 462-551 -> 2.49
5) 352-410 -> 2.79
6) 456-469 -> 2.75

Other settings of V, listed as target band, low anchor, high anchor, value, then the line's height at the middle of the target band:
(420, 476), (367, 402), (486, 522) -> 0.4 mm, 2.75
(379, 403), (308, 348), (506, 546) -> -2.5 mm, 2.56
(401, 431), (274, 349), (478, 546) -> -0.8 mm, 2.54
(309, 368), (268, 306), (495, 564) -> -4.8 mm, 2.53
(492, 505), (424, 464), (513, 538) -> -0.8 mm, 2.54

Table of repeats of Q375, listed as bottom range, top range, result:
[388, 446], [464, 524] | 1.00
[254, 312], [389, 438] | 1.05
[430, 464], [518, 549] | 0.79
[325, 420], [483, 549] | 0.89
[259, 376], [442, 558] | 0.94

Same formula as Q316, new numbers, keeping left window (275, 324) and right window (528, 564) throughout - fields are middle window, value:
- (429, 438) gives -0.24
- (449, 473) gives -0.25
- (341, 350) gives -0.14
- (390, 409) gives -0.18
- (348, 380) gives -0.19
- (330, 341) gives -0.15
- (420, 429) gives -0.19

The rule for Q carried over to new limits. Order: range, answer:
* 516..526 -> 2.8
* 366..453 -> 3.22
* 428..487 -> 2.95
